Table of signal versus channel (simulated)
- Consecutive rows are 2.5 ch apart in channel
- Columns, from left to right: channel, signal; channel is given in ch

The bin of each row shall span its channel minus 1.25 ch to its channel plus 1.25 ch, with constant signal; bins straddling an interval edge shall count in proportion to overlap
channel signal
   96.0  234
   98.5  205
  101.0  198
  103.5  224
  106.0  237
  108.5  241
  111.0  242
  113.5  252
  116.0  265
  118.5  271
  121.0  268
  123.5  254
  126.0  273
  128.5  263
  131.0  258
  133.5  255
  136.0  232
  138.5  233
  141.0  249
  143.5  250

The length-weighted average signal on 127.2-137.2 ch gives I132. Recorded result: 252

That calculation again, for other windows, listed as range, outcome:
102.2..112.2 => 236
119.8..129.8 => 264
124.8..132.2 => 265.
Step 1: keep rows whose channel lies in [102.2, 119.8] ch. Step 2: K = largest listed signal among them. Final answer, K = 271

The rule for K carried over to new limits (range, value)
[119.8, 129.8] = 273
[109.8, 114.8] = 252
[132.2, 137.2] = 255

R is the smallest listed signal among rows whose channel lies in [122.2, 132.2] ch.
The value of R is 254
